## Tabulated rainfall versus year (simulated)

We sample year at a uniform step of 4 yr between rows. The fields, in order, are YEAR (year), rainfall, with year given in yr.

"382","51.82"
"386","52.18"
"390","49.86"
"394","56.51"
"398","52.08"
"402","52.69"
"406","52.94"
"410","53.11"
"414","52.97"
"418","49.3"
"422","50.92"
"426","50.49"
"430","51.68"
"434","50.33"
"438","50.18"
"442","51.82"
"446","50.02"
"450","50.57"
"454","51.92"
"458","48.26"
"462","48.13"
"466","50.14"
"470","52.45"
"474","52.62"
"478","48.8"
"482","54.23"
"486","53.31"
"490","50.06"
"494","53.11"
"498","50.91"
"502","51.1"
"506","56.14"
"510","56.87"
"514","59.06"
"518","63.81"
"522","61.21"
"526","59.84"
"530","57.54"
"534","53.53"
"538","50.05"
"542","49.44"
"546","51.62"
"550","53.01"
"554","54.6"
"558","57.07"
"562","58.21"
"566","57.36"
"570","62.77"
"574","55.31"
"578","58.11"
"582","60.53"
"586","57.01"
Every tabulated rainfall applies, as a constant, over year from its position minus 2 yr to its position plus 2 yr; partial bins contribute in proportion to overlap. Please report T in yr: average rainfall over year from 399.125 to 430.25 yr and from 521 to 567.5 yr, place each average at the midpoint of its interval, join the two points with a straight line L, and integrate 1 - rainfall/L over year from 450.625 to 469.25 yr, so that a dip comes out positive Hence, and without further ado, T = 1.1 yr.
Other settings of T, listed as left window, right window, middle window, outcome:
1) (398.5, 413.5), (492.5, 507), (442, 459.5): 0.8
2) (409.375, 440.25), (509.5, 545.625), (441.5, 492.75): 2.3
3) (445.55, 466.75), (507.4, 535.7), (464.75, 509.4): 1.5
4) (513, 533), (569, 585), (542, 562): 1.8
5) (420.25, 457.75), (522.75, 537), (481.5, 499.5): 0.7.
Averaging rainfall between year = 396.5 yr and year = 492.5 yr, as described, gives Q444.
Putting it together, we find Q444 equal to 51.2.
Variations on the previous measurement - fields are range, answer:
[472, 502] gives 51.8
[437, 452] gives 50.7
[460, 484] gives 51.1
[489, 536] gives 56.2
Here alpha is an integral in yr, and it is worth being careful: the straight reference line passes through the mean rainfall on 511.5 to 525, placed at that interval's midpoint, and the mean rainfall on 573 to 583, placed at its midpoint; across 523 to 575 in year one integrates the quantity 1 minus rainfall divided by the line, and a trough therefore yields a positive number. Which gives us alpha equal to 3.4 yr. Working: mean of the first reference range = 61.1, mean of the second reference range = 58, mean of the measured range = 55.5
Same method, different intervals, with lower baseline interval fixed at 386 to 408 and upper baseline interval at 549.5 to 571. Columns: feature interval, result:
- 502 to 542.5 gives -0.4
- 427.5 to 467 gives 2.8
